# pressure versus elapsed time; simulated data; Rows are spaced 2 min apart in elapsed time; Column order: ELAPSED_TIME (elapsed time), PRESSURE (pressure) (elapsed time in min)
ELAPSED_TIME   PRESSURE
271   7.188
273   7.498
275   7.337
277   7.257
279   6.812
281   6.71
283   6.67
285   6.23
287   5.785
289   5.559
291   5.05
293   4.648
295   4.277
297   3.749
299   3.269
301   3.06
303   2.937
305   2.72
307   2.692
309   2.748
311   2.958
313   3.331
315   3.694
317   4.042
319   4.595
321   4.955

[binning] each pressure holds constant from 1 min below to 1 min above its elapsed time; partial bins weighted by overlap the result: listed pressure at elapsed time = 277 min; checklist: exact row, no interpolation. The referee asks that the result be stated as 7.257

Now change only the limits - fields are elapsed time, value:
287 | 5.785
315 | 3.694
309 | 2.748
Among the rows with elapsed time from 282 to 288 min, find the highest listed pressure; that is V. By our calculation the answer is 6.67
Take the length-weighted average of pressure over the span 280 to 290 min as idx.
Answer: 6.19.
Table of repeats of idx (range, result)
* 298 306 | 3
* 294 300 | 3.77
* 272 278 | 7.36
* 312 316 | 3.51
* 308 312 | 2.85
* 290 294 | 4.85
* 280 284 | 6.69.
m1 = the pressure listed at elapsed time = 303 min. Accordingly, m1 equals 2.937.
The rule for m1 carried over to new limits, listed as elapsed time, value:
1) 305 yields 2.72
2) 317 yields 4.042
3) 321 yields 4.955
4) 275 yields 7.337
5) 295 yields 4.277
